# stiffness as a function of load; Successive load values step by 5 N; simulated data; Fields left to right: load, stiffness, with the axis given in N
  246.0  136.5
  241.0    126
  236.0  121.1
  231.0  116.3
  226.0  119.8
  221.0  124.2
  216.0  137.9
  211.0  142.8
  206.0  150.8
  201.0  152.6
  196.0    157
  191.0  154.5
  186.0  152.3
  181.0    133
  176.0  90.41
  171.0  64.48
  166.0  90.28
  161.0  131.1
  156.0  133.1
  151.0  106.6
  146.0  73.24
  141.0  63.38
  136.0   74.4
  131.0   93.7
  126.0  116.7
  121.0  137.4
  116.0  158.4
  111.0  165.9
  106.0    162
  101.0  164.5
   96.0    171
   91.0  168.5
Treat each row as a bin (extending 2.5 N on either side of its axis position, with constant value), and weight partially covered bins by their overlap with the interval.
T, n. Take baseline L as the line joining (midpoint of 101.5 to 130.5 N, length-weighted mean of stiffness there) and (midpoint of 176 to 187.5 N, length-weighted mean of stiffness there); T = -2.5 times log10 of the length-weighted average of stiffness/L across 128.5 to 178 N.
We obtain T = 0.43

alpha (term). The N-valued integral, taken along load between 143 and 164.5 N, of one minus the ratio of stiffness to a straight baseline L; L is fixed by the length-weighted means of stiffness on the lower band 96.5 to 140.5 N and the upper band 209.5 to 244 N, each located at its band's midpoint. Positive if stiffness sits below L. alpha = 3.56 N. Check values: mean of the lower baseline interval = 133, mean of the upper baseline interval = 127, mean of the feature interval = 109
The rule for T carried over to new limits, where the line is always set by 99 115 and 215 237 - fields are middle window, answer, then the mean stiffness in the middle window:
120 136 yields 0.410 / 107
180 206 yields -0.128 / 151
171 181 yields 0.424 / 94.6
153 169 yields 0.244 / 116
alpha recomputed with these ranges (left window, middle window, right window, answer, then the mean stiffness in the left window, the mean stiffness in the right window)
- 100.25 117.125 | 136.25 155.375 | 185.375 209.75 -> 8.8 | 163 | 153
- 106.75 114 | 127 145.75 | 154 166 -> 8.3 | 164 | 123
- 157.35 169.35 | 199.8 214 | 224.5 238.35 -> -4.0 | 110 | 119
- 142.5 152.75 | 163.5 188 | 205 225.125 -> 0.7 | 86.1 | 136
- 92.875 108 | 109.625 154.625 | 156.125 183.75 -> 9.9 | 166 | 105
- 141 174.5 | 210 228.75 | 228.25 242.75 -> -2.3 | 96.8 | 121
